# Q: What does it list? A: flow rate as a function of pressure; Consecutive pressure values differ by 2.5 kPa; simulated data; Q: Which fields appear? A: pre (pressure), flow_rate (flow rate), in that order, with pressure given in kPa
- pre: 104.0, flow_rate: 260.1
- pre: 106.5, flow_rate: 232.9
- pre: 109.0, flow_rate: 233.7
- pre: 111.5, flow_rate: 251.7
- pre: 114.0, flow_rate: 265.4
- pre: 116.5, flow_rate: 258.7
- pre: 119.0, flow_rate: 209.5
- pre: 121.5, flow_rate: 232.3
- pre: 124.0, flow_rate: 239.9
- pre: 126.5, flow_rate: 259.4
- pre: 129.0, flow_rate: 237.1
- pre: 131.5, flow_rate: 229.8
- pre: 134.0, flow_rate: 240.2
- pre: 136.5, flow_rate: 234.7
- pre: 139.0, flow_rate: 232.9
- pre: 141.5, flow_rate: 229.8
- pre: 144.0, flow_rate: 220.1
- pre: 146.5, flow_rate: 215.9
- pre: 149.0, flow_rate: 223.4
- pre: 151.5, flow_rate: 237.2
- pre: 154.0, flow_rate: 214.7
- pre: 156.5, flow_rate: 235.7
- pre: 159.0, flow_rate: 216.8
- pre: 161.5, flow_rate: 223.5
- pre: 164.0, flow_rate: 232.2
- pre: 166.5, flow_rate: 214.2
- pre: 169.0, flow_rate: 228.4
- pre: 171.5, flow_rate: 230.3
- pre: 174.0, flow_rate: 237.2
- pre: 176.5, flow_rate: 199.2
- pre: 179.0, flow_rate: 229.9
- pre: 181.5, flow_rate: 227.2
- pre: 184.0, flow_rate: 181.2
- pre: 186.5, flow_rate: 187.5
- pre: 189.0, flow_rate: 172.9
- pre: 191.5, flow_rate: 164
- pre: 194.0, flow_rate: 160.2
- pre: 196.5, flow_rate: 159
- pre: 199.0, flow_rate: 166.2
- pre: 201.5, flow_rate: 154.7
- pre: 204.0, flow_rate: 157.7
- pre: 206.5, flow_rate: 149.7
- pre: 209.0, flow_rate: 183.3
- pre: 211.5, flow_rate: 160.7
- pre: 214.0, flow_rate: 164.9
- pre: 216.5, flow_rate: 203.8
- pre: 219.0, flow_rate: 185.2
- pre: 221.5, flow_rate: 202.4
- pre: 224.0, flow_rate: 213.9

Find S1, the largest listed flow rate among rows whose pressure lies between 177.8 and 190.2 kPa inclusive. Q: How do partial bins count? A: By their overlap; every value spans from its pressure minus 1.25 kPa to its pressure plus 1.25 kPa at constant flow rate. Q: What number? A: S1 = 229.9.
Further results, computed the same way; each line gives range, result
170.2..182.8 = 237.2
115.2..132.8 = 259.4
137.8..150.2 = 232.9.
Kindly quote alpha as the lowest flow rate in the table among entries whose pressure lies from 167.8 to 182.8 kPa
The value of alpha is 199.2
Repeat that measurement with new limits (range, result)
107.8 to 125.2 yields 209.5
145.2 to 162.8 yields 214.7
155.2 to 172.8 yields 214.2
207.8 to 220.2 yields 160.7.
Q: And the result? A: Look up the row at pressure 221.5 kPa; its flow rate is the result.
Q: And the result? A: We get 202.4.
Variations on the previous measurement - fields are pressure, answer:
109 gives 233.7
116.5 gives 258.7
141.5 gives 229.8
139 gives 232.9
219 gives 185.2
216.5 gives 203.8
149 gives 223.4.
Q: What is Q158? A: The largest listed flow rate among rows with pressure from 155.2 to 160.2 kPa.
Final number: 235.7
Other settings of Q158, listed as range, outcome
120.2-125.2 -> 239.9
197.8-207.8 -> 166.2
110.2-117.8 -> 265.4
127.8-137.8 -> 240.2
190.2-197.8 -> 164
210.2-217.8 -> 203.8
